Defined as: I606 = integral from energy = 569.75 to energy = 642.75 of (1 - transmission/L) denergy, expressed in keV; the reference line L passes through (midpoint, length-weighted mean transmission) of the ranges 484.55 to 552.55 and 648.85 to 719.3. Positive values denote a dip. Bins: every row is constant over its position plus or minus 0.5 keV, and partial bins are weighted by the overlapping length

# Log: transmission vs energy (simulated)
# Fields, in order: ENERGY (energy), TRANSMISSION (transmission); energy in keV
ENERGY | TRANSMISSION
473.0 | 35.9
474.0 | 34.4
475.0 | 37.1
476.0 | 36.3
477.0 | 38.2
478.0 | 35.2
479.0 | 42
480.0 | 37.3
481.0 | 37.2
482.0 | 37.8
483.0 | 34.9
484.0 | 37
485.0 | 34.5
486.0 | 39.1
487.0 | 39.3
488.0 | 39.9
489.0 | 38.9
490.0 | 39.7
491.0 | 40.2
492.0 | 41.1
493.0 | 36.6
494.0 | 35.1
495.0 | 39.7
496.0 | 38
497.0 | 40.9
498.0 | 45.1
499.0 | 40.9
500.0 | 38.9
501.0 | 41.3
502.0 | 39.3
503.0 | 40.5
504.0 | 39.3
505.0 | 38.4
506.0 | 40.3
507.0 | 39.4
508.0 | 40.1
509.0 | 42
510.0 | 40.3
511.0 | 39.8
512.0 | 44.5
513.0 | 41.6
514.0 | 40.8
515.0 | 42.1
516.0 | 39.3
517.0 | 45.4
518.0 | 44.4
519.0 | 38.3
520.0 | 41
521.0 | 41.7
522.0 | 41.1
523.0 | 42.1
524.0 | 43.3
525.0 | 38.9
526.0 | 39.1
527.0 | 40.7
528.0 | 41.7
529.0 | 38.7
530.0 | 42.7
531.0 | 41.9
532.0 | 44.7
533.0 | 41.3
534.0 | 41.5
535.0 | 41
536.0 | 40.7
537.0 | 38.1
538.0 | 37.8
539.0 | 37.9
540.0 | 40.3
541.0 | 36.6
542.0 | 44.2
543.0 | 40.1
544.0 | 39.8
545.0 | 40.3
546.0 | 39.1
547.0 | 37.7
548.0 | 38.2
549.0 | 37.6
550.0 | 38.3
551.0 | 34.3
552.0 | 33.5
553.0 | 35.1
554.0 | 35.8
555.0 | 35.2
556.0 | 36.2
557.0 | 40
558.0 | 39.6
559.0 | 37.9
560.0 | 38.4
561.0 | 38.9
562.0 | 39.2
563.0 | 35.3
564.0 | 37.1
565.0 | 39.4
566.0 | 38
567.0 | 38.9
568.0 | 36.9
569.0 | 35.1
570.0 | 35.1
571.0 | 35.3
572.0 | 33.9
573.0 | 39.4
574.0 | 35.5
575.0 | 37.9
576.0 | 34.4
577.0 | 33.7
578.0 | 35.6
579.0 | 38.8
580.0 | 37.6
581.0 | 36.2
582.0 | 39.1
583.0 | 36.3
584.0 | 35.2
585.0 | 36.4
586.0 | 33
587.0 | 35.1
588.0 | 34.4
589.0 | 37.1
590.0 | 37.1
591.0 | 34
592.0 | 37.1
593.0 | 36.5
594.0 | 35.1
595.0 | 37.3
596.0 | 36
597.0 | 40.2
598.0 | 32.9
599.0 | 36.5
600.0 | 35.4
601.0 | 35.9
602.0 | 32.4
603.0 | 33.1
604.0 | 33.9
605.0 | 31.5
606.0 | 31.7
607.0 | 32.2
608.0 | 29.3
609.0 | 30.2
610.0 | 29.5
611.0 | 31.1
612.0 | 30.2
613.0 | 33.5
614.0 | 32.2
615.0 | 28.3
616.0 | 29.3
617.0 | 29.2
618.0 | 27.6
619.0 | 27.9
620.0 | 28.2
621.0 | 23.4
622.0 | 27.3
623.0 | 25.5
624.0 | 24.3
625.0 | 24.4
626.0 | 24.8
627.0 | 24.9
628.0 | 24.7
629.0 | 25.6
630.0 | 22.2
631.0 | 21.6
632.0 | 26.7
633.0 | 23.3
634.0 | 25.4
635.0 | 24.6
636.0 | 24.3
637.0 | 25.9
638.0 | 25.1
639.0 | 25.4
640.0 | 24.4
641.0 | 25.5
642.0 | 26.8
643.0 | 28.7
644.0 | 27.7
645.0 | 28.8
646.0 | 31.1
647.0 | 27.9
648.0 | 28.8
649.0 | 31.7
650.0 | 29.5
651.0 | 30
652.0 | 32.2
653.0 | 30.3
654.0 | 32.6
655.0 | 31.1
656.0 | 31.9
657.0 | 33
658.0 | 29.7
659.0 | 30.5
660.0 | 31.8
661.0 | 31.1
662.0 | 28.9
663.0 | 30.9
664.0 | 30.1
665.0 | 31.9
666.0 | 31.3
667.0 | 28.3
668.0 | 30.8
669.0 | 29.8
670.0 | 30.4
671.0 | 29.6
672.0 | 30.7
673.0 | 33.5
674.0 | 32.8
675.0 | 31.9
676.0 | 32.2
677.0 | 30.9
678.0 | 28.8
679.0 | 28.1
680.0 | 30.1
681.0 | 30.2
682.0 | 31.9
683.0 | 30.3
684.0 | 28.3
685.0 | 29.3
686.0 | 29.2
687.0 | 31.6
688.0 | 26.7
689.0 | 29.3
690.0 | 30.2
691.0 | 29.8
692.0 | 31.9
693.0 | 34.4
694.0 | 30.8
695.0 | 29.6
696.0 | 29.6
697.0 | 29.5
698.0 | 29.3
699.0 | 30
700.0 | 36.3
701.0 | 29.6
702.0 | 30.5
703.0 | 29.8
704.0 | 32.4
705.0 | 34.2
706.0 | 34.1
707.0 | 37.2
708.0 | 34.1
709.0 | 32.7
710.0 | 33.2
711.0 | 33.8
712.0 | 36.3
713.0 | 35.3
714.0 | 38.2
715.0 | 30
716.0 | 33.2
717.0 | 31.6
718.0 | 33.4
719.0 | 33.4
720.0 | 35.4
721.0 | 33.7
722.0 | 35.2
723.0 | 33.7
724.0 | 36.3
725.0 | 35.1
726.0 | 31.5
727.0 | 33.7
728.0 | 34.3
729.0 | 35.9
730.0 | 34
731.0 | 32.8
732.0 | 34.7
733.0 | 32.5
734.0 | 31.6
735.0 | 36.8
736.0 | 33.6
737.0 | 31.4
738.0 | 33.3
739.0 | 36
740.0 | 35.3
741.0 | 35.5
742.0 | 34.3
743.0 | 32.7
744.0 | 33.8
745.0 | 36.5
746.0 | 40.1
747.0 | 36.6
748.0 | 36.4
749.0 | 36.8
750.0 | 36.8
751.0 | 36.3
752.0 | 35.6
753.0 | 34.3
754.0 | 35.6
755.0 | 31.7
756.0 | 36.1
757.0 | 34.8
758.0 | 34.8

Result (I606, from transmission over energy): 8.89 keV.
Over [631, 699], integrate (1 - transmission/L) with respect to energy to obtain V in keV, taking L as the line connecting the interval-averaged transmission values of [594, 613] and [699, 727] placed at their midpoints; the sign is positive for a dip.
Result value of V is 8.19 keV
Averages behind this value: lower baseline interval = 33.3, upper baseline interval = 33.6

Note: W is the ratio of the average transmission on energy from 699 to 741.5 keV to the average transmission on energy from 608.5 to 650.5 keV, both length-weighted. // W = 1.2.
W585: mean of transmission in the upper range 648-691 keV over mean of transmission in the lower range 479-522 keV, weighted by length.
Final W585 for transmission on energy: 0.77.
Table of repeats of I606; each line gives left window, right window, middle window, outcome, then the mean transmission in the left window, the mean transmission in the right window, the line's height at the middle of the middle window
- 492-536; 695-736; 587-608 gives 1.57 keV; 40.8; 33.3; 37.7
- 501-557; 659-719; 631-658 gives 4.51 keV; 39.9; 31.4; 33.8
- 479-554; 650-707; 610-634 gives 5.05 keV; 39.7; 30.8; 33.9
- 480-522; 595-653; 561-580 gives -1.74 keV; 39.9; 28.9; 33.6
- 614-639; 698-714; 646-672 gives -1.59 keV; 25.7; 33.3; 28.8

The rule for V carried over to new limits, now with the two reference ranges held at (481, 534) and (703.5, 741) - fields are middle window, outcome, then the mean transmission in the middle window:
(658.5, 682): 3.2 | 30.7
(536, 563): 0.7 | 38.1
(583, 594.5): 0.7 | 35.6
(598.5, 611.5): 1.7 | 32.5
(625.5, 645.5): 6.1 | 25.3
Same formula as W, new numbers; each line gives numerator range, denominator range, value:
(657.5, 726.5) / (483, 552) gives 0.79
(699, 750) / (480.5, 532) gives 0.85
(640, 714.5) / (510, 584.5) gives 0.80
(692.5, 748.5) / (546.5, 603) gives 0.92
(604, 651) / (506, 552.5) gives 0.68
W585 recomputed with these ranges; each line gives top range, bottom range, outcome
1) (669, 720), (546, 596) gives 0.86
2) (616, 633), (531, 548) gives 0.64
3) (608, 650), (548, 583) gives 0.73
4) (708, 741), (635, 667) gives 1.16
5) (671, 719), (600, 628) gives 1.08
